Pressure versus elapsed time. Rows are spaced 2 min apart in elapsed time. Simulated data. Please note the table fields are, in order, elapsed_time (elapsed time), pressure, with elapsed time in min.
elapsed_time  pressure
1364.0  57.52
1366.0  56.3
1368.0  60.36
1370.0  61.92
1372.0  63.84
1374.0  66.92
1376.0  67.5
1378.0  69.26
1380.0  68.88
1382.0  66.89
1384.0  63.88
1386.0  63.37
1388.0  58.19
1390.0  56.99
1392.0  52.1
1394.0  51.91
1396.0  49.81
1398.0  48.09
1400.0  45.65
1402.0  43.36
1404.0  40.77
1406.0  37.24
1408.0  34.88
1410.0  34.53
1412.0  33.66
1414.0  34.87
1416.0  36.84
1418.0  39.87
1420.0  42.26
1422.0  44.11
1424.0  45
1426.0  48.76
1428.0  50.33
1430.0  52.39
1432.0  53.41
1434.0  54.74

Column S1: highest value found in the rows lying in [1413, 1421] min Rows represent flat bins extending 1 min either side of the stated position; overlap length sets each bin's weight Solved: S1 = 42.26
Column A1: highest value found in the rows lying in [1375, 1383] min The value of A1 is 69.26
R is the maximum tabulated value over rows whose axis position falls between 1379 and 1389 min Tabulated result 68.88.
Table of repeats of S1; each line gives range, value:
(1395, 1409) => 49.81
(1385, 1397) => 63.37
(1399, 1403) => 45.65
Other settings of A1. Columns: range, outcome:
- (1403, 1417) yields 40.77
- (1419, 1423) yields 44.11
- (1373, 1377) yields 67.5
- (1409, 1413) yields 34.53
